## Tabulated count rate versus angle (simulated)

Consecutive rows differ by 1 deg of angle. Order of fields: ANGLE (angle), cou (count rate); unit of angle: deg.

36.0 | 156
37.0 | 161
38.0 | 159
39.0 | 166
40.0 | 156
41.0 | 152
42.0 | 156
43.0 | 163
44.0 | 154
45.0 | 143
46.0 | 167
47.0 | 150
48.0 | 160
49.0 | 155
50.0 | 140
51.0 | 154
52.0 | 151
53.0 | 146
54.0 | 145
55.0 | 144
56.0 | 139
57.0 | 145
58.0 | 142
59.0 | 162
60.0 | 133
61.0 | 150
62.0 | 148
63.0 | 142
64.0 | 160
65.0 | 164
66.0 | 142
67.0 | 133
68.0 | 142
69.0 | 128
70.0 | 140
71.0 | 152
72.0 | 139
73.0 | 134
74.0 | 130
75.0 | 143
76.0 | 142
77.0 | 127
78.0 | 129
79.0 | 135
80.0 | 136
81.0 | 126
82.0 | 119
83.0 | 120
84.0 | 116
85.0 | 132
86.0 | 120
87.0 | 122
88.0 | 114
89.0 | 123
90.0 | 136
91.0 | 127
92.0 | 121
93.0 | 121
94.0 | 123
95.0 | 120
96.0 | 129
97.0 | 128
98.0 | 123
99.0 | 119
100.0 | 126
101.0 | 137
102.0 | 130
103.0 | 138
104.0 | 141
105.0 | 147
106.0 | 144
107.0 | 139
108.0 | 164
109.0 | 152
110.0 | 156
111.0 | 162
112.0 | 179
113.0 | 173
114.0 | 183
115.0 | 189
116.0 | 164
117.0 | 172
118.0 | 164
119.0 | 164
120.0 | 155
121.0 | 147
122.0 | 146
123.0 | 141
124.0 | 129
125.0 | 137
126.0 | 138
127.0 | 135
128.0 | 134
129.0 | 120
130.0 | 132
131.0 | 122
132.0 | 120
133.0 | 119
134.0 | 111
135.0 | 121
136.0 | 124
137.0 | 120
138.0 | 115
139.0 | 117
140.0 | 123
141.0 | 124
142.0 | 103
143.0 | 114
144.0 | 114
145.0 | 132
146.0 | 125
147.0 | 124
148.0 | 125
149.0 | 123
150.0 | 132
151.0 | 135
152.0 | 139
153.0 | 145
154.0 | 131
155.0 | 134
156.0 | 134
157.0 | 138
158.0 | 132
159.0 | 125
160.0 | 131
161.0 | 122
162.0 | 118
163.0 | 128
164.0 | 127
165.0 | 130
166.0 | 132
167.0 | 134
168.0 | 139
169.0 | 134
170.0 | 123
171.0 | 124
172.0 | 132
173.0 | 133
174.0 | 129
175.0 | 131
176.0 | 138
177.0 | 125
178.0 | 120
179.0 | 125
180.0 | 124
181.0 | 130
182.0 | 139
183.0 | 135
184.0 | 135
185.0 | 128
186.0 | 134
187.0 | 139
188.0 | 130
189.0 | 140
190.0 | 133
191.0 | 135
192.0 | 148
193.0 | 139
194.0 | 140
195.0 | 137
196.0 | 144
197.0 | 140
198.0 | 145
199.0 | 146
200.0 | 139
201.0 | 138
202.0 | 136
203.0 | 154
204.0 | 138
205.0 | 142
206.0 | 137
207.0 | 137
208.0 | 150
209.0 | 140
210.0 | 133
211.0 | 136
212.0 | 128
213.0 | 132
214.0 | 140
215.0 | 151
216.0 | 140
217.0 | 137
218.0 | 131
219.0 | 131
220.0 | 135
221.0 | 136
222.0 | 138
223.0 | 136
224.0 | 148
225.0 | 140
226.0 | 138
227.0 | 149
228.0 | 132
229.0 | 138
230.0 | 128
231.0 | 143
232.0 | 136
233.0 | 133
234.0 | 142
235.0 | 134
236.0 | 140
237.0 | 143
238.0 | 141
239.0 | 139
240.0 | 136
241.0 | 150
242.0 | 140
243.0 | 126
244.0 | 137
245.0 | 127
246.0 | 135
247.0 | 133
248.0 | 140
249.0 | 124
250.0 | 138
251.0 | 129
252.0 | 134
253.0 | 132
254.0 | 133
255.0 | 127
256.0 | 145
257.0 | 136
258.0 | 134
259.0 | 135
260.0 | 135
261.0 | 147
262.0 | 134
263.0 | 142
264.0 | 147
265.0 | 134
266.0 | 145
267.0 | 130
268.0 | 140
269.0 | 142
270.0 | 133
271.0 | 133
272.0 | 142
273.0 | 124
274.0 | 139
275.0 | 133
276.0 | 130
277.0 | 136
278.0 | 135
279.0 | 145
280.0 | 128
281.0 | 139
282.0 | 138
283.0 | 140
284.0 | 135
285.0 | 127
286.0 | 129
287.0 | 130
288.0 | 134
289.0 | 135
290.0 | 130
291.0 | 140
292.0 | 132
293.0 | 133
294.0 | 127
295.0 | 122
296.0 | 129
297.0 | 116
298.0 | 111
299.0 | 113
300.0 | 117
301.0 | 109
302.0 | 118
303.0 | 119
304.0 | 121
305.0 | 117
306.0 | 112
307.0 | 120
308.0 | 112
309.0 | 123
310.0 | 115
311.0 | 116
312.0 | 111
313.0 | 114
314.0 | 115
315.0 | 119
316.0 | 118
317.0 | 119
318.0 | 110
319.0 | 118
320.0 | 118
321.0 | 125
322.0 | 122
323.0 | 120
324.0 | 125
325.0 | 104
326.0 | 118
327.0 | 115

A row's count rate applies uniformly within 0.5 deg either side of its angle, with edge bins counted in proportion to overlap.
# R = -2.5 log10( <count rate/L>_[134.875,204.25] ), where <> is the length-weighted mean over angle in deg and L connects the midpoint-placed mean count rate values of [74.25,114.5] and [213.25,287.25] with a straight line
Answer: 0.04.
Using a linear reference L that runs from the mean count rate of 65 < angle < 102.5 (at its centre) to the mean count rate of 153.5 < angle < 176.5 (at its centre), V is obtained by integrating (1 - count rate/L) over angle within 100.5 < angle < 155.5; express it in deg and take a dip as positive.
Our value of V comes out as -3.45 deg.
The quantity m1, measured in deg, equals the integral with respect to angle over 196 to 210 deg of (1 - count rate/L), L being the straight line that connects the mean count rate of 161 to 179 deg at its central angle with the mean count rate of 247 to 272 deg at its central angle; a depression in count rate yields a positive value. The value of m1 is -1.0 deg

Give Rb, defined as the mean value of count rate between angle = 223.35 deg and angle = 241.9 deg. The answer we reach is 139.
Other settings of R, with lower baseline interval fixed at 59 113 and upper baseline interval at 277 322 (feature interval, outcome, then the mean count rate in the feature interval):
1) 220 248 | -0.08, 138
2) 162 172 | 0.02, 130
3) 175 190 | -0.01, 132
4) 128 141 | 0.11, 121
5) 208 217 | -0.08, 138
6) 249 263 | -0.07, 135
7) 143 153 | 0.04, 128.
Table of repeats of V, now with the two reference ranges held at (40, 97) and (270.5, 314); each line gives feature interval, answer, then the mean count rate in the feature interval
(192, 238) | -2.96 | 139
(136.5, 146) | 1.16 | 118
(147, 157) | 0.10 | 133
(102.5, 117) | -2.45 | 160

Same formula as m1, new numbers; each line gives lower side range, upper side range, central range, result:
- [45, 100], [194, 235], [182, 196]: 0.17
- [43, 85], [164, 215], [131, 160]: 2.69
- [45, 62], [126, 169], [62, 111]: 2.24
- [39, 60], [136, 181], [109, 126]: -2.85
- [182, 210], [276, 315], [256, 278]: -1.36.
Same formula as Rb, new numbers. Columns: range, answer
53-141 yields 138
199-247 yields 138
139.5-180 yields 128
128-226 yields 132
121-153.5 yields 127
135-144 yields 118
